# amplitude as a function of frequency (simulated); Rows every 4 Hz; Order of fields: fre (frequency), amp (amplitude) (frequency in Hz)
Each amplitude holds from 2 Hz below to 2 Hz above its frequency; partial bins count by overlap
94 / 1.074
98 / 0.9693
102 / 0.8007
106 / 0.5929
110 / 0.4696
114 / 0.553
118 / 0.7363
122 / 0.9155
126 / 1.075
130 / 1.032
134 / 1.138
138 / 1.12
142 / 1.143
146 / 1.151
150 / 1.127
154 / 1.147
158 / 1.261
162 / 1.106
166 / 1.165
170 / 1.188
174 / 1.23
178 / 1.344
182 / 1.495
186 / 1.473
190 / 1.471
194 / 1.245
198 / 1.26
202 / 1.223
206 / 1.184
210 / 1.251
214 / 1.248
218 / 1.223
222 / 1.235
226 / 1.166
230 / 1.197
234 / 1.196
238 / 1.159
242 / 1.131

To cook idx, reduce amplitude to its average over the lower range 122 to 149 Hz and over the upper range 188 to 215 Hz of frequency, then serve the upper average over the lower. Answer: 1.16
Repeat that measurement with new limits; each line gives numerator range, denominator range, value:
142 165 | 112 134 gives 1.30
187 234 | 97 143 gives 1.43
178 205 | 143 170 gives 1.17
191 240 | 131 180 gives 1.04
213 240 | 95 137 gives 1.43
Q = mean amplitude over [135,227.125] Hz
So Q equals 1.24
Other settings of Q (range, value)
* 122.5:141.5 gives 1.08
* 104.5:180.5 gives 1.03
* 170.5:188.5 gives 1.37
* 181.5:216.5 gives 1.31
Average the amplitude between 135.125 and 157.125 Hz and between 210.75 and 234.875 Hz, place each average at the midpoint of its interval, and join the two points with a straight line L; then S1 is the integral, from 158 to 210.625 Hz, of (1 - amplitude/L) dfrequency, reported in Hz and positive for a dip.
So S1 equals -4.5 Hz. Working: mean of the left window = 1.14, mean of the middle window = 1.28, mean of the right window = 1.21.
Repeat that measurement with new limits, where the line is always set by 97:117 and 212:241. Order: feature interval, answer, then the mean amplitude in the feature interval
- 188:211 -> -4.2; 1.27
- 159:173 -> -3.6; 1.17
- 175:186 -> -4.6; 1.41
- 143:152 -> -3.1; 1.14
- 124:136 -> -4.9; 1.08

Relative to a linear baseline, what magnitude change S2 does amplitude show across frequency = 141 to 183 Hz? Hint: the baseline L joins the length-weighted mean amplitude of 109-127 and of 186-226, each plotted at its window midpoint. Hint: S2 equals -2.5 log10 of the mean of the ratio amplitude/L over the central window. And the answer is -0.20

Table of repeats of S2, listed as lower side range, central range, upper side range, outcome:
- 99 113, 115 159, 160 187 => -0.14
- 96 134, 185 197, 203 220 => -0.21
